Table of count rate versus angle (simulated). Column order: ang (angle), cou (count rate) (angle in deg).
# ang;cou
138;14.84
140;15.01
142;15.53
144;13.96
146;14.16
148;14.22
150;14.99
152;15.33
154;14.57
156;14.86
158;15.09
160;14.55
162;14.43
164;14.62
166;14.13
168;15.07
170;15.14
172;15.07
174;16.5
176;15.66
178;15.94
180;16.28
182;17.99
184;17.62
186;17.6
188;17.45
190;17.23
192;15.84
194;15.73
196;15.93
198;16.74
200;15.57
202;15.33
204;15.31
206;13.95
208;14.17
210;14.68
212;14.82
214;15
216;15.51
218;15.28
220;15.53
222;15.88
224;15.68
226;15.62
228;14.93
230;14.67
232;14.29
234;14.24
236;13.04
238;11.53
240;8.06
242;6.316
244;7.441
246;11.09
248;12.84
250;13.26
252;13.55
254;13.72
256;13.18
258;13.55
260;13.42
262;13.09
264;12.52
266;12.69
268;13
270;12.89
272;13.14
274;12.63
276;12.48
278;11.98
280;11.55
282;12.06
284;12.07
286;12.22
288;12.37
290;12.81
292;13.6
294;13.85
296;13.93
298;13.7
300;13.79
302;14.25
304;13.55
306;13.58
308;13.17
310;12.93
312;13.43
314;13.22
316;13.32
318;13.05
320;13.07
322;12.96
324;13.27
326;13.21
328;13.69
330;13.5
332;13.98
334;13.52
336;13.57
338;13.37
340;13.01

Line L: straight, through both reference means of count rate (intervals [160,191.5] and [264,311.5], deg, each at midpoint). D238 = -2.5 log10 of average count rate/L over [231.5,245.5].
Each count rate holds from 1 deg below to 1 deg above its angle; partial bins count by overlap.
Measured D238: 0.33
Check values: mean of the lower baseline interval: 16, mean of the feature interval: 10.6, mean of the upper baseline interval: 13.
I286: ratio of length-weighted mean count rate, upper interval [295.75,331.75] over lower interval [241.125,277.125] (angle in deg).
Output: 1.09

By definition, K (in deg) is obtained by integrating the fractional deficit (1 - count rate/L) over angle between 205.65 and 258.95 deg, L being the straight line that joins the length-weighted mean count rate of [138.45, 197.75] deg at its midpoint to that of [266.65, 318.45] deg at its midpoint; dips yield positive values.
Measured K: 3.25 deg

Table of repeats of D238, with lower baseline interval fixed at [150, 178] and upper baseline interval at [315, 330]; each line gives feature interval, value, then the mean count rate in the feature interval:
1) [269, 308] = 0.053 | 13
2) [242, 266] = 0.144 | 12.3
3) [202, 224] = -0.043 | 15.1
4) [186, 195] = -0.134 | 16.7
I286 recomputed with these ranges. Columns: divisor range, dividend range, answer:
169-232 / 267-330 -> 0.83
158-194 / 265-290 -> 0.78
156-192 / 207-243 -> 0.87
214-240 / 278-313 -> 0.91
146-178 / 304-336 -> 0.89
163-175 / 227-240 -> 0.88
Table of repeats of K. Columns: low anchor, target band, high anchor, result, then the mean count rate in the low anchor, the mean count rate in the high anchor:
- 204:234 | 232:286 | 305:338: 8.1 deg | 15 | 13.3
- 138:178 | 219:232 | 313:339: -0.9 deg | 14.9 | 13.4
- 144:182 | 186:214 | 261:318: -2.3 deg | 15.1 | 13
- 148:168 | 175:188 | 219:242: -2.3 deg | 14.7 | 13.6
